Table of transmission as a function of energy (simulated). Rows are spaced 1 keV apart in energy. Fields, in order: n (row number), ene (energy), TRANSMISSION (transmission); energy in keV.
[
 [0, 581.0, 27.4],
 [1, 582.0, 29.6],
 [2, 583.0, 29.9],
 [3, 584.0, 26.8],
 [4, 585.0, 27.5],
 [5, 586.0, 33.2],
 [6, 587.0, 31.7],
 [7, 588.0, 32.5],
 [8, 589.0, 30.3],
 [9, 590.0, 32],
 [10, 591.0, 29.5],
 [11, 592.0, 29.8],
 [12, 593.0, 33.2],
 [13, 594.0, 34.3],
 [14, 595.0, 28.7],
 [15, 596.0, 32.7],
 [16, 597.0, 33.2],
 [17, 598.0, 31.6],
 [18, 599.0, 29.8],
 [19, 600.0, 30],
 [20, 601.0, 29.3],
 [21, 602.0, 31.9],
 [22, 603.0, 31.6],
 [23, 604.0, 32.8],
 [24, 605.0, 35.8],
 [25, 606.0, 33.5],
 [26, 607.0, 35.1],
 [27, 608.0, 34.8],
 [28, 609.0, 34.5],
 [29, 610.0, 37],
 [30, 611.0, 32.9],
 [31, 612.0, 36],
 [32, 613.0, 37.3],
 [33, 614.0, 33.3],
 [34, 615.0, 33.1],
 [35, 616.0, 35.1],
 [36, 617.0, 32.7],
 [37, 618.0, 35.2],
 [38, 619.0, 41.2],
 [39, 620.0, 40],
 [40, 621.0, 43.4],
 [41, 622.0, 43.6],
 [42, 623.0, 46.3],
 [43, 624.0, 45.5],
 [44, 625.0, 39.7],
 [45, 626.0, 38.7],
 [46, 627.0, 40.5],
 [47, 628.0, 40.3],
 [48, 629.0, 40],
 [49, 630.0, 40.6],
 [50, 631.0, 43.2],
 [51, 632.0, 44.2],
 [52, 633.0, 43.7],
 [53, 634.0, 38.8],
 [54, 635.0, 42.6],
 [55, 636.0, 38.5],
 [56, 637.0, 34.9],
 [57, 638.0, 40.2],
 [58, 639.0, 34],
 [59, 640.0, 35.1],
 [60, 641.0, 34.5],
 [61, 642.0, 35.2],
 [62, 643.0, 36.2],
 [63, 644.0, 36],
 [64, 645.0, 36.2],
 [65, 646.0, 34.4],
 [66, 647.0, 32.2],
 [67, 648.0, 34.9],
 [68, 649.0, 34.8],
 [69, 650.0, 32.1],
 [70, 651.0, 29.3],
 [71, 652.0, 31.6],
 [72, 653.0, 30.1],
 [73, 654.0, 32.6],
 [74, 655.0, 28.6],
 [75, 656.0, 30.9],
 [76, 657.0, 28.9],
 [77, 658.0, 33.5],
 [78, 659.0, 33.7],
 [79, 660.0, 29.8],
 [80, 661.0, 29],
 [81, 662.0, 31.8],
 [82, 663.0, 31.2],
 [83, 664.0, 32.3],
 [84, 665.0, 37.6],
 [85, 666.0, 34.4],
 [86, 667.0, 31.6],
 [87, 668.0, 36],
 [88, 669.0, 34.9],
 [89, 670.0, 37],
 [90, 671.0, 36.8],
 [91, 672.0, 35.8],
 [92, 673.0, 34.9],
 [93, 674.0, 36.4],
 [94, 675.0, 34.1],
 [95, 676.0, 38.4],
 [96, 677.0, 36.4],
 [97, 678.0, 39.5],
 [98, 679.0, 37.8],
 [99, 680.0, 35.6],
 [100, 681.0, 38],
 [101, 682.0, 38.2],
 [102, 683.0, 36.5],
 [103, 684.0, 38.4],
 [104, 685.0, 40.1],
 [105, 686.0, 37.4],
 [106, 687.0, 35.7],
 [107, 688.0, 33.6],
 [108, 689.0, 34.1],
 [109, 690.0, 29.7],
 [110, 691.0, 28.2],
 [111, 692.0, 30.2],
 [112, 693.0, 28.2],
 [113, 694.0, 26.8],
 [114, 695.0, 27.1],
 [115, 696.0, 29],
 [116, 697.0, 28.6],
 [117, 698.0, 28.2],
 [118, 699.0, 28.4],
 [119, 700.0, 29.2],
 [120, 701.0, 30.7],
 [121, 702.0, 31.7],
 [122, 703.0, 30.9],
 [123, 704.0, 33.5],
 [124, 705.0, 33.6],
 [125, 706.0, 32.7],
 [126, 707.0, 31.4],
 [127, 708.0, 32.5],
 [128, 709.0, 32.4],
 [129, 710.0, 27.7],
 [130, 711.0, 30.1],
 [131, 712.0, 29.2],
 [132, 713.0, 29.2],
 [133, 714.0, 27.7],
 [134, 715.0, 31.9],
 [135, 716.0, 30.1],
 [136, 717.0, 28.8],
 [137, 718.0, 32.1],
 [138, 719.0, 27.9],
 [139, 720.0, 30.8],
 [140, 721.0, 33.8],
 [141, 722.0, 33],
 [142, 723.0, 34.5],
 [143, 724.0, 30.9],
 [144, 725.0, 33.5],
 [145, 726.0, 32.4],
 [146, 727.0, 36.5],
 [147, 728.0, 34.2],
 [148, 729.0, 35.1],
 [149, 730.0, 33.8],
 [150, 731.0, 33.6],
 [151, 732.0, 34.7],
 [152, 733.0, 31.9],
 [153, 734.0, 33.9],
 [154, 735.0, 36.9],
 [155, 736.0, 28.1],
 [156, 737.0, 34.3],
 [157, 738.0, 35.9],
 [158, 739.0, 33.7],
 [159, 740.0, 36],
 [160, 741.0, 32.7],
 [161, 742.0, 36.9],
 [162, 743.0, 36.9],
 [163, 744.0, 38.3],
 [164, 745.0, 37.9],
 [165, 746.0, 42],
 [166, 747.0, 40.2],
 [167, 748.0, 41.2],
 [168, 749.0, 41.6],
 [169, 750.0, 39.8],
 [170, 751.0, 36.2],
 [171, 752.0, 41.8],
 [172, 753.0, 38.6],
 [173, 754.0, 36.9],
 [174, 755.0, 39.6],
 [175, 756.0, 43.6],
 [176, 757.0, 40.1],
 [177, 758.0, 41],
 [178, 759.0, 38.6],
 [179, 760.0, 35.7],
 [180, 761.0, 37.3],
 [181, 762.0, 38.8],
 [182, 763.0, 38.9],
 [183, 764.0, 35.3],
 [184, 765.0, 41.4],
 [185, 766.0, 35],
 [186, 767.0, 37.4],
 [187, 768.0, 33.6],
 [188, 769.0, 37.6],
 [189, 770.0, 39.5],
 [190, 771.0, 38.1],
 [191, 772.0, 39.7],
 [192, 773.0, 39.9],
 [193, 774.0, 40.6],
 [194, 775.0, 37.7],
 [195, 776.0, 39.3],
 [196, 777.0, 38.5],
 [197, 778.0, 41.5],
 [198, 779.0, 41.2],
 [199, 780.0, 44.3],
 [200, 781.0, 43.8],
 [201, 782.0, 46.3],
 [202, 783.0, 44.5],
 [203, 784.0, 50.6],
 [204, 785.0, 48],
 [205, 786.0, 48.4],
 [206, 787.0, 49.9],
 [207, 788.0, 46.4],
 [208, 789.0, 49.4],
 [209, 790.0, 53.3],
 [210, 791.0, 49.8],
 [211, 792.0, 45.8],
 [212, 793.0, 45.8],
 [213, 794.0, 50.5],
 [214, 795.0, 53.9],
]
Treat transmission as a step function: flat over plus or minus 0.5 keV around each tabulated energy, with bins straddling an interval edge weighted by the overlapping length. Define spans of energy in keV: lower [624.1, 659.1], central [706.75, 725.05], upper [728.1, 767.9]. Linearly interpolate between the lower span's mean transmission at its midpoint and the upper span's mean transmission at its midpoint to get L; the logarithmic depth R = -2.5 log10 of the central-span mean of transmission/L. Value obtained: 0.19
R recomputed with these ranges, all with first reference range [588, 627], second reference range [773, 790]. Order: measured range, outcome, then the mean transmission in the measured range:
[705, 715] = 0.308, 30.6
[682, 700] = 0.232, 31.9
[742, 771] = 0.118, 38.7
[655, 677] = 0.135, 33.7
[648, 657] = 0.193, 31.3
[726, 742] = 0.223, 34.1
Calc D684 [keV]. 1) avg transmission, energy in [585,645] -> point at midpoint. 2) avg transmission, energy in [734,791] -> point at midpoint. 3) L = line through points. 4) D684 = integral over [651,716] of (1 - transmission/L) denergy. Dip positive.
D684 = 8.9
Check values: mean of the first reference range 35.9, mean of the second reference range 40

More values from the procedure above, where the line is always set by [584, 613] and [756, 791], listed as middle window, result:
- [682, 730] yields 7.93 keV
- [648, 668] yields 1.99 keV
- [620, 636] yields -3.78 keV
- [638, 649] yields -0.12 keV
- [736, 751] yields 1.04 keV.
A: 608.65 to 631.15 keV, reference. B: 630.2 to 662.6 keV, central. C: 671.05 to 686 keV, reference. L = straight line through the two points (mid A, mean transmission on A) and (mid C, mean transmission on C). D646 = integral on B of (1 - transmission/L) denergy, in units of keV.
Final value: 2.7 keV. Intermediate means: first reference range 38.7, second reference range 37.1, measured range 34.8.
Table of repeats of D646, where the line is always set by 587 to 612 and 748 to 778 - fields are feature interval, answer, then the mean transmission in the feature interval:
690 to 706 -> 2.9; 29.7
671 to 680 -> -0.3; 36.6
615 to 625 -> -2.0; 39.9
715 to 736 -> 2.6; 32.8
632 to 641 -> -1.3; 38.6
